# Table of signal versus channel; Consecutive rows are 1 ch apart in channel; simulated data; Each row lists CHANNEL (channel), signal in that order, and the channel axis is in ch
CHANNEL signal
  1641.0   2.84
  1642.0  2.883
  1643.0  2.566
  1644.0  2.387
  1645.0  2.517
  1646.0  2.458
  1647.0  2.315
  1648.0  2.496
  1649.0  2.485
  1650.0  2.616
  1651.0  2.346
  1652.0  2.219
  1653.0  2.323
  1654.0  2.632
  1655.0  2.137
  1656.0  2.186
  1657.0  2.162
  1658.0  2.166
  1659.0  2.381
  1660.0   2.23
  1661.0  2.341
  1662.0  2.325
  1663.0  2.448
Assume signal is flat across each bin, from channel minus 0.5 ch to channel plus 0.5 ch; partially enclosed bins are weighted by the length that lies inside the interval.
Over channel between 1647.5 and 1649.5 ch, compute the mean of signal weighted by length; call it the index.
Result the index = 2.49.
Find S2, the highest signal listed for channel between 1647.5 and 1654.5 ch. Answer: 2.632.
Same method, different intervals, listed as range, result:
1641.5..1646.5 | 2.883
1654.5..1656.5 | 2.186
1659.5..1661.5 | 2.341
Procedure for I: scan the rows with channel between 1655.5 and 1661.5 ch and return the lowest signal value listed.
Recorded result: 2.162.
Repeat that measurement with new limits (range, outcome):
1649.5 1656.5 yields 2.137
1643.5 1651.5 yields 2.315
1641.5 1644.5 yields 2.387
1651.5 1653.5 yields 2.219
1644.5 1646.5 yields 2.458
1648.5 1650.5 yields 2.485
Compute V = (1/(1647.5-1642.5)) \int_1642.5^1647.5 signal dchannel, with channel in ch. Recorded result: 2.45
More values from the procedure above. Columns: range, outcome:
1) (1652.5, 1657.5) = 2.29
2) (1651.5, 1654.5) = 2.39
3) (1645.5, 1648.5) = 2.42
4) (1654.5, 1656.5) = 2.16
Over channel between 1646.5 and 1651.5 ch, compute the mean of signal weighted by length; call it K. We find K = 2.45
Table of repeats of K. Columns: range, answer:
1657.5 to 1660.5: 2.26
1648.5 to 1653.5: 2.4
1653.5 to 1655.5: 2.38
